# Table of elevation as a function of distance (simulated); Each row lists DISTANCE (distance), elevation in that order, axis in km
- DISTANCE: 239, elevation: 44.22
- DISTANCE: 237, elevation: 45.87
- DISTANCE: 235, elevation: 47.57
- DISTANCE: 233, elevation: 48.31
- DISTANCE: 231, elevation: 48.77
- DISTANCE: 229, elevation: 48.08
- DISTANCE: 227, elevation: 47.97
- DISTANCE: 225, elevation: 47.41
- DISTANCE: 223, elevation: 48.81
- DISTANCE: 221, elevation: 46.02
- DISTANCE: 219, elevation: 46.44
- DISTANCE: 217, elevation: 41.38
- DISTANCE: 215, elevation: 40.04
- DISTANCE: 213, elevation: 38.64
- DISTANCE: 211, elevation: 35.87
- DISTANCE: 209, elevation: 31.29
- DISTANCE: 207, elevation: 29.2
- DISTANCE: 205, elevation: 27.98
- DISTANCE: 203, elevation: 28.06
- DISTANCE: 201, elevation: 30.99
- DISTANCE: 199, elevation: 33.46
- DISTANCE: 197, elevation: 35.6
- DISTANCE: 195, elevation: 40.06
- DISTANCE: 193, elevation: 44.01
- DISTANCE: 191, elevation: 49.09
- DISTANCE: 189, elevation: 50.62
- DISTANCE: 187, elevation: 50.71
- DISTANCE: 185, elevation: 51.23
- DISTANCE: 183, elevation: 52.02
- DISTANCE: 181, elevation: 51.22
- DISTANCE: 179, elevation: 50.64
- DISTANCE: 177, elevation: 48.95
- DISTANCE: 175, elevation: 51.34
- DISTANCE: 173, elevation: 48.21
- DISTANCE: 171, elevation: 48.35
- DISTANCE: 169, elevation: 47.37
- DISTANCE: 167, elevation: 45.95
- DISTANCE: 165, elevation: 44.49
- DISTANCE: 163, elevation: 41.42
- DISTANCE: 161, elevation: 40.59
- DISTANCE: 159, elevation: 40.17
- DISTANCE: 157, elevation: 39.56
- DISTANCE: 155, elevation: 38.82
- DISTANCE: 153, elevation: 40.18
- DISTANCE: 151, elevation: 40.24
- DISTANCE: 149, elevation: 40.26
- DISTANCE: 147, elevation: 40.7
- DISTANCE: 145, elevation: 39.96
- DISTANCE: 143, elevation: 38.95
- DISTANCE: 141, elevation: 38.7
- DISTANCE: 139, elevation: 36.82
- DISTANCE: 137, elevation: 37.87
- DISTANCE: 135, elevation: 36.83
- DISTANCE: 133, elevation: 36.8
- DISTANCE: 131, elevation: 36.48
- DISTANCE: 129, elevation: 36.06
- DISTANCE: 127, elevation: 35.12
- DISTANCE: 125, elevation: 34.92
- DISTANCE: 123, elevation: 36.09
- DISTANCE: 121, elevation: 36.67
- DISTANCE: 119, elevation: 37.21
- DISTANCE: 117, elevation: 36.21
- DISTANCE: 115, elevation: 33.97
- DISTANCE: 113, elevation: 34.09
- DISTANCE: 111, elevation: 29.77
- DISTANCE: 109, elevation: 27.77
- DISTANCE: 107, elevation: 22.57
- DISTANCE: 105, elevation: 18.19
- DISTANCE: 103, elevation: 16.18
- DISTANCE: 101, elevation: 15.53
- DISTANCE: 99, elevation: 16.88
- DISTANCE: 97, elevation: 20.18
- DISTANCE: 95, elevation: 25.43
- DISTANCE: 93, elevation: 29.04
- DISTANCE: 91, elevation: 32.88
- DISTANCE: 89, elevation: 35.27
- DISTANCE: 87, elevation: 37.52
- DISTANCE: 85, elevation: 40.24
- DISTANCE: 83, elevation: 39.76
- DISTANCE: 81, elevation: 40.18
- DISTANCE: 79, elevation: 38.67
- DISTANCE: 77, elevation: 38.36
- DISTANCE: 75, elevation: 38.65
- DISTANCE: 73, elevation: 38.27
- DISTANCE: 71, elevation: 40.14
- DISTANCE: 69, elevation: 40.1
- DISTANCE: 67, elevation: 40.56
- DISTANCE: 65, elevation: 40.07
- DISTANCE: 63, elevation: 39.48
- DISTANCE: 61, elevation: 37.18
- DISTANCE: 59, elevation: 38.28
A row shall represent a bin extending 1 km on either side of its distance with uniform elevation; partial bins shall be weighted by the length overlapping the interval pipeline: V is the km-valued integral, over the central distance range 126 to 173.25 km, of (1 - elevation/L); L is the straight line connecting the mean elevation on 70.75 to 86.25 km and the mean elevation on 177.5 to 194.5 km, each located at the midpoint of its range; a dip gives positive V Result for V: 6.0 km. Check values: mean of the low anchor 39.2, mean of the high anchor 49.6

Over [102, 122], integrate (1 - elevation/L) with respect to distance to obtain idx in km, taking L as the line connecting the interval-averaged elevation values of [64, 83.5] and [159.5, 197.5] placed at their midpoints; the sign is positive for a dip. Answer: 6.17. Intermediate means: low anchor 39.5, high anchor 47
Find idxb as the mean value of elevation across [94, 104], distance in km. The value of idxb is 18.8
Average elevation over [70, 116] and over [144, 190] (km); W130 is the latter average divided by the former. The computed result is 1.47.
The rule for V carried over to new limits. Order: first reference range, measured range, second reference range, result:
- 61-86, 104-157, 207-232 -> 6.9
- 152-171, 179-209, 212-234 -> 2.0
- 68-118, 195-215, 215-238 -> 5.0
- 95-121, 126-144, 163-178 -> -0.9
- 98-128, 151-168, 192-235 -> -3.7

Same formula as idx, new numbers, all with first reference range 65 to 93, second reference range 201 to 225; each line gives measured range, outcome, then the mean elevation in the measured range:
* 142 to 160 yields -0.90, 39.9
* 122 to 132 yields 0.61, 35.7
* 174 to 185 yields -3.78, 50.9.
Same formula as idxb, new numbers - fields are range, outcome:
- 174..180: 50.3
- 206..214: 33.8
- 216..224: 45.7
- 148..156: 39.9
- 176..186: 50.8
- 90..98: 26.9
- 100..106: 16.6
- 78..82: 39.4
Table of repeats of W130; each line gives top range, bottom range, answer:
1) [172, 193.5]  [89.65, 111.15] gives 2.17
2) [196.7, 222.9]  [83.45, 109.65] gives 1.38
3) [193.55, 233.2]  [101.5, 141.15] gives 1.22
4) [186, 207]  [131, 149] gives 1.01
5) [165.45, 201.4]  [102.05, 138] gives 1.43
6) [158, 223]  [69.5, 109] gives 1.39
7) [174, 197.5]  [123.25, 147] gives 1.29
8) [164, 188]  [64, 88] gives 1.25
